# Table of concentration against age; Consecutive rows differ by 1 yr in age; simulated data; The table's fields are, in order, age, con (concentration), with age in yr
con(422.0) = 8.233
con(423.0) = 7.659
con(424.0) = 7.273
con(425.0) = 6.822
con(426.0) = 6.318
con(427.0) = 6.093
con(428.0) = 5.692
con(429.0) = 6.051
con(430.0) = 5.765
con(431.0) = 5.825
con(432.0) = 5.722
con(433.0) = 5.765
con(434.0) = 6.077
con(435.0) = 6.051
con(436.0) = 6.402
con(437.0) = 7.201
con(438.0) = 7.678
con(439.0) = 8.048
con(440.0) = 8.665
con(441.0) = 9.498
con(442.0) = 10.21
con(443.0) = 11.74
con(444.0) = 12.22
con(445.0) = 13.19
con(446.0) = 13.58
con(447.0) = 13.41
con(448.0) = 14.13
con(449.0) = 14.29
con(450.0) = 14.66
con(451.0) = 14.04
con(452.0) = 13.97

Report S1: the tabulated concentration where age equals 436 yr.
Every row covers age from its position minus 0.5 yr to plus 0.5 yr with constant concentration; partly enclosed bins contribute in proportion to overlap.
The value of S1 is 6.402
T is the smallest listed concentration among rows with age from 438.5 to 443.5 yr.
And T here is 8.048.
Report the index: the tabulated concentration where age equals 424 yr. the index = 7.273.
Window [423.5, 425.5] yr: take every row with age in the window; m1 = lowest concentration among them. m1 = 6.822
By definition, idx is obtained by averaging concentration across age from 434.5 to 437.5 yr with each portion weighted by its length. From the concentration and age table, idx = 6.55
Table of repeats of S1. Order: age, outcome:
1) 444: 12.22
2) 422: 8.233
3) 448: 14.13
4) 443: 11.74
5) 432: 5.722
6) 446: 13.58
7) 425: 6.822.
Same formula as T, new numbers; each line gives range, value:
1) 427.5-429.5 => 5.692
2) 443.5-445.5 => 12.22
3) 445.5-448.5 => 13.41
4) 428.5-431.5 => 5.765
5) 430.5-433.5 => 5.722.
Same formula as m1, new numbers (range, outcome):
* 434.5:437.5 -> 6.051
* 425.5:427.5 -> 6.093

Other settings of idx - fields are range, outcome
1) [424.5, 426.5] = 6.57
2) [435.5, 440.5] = 7.6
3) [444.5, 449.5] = 13.7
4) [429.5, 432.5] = 5.77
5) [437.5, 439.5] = 7.86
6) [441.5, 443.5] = 11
